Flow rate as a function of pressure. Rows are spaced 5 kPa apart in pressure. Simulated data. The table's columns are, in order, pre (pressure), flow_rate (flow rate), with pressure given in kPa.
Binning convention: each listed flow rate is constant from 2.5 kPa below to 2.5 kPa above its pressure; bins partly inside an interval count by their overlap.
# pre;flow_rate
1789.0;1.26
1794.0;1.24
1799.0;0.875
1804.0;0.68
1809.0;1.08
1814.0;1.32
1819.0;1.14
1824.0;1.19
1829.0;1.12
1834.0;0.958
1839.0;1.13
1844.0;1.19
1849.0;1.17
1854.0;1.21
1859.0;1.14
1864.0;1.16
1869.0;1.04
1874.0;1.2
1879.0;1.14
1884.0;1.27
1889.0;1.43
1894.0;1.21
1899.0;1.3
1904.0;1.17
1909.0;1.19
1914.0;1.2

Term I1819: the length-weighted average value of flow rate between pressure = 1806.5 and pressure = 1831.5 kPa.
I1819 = 1.17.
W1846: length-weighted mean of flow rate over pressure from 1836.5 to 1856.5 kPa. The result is 1.17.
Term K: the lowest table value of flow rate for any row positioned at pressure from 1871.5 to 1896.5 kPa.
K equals 1.14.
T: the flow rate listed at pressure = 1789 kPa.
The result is 1.26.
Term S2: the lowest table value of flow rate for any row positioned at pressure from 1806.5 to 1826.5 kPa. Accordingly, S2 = 1.08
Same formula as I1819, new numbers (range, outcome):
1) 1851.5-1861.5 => 1.18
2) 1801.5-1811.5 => 0.88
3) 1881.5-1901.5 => 1.3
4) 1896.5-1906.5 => 1.23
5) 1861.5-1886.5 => 1.16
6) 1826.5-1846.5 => 1.1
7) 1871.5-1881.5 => 1.17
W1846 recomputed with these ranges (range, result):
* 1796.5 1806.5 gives 0.778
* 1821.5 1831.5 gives 1.16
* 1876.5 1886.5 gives 1.2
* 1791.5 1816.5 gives 1.04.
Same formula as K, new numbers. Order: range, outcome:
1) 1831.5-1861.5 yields 0.958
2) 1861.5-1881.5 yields 1.04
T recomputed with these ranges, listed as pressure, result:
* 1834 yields 0.958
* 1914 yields 1.2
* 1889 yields 1.43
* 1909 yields 1.19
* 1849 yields 1.17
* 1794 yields 1.24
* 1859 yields 1.14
